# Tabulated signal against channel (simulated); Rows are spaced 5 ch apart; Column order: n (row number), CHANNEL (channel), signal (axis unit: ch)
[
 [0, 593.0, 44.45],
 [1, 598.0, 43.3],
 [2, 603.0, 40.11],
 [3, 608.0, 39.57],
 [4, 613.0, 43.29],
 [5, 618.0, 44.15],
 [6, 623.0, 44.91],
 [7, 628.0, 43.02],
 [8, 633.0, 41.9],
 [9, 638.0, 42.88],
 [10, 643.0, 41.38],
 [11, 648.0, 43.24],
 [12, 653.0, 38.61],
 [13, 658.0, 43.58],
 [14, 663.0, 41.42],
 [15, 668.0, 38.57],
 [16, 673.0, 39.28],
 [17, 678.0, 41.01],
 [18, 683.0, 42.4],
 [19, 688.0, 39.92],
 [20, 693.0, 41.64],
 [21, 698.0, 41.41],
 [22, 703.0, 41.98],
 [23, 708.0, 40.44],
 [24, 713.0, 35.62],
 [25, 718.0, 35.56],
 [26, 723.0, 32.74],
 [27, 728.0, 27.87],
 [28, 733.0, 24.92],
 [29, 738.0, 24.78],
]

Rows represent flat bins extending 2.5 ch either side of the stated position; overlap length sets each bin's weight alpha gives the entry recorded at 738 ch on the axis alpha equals 24.78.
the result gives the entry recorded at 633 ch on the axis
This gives 41.9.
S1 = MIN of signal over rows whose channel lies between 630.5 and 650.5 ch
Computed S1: 41.38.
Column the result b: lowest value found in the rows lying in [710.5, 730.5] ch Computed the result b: 27.87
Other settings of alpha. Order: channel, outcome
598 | 43.3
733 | 24.92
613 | 43.29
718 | 35.56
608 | 39.57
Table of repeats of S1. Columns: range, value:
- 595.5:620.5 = 39.57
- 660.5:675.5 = 38.57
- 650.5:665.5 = 38.61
